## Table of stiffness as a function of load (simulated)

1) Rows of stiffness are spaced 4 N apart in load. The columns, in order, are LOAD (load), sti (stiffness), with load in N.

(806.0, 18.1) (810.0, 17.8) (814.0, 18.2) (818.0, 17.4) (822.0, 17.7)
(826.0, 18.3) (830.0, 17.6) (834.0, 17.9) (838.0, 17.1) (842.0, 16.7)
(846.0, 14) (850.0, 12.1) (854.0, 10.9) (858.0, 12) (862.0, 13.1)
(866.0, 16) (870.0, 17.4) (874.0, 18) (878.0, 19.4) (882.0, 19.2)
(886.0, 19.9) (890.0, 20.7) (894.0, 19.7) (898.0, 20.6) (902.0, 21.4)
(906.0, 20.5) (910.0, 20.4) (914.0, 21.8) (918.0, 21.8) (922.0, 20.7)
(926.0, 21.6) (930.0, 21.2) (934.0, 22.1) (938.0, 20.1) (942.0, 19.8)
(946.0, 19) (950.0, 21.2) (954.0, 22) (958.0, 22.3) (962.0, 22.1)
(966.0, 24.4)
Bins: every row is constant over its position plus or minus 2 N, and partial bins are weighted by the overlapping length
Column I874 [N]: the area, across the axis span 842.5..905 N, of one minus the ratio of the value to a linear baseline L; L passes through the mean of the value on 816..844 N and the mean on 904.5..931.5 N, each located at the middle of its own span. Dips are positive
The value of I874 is 7.81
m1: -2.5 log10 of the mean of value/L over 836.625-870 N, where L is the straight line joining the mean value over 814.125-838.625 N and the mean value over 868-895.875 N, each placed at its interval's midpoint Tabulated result 0.29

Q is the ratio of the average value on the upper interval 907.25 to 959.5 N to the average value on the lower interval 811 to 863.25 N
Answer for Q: 1.34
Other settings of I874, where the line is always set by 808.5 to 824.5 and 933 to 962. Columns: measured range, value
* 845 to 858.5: 4.7 N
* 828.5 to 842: 0.6 N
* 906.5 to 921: -0.8 N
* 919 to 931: -0.5 N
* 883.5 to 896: -0.3 N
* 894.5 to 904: -0.5 N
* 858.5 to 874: 2.9 N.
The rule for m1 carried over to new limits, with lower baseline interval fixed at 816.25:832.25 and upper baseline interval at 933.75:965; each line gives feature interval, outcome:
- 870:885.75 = 0.02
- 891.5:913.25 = -0.04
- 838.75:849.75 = 0.21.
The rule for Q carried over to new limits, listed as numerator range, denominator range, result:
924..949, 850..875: 1.45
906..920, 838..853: 1.47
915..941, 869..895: 1.10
